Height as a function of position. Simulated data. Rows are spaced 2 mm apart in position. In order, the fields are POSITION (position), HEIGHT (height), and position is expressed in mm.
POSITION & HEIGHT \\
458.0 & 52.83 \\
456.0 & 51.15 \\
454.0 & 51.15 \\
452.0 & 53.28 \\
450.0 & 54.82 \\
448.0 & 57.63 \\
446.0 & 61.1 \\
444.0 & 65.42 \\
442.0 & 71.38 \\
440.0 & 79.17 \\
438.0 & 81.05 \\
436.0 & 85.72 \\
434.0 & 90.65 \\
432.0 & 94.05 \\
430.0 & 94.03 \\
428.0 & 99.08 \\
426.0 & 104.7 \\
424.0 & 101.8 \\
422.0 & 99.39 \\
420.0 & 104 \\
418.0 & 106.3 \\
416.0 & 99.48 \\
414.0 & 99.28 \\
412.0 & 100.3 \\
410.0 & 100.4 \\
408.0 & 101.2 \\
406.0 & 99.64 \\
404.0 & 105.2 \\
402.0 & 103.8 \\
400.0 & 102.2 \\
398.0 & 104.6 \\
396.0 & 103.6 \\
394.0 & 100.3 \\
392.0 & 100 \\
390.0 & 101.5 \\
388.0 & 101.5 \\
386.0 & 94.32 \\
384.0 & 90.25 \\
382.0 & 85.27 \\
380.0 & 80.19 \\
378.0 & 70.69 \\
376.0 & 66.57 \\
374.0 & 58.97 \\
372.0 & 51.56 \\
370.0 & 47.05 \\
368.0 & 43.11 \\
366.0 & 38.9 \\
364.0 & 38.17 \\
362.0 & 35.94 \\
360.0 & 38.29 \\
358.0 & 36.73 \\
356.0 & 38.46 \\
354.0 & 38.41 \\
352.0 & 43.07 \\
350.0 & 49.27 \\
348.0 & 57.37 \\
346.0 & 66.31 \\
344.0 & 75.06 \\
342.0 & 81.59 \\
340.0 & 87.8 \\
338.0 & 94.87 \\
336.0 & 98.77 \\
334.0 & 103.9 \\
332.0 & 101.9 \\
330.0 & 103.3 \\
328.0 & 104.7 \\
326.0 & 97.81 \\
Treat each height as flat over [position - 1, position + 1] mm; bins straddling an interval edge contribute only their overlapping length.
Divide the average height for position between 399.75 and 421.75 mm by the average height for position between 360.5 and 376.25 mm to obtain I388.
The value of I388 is 2.20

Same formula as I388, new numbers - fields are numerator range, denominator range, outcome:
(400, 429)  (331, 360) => 1.49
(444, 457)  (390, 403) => 0.54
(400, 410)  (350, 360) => 2.55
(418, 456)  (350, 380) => 1.70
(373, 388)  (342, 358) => 1.49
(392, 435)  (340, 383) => 1.83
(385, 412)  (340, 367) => 2.01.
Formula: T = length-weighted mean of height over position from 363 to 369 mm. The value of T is 40.1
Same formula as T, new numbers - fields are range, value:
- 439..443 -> 75.3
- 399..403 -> 103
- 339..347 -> 77.7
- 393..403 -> 103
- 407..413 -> 101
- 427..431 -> 96.6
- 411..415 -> 99.8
